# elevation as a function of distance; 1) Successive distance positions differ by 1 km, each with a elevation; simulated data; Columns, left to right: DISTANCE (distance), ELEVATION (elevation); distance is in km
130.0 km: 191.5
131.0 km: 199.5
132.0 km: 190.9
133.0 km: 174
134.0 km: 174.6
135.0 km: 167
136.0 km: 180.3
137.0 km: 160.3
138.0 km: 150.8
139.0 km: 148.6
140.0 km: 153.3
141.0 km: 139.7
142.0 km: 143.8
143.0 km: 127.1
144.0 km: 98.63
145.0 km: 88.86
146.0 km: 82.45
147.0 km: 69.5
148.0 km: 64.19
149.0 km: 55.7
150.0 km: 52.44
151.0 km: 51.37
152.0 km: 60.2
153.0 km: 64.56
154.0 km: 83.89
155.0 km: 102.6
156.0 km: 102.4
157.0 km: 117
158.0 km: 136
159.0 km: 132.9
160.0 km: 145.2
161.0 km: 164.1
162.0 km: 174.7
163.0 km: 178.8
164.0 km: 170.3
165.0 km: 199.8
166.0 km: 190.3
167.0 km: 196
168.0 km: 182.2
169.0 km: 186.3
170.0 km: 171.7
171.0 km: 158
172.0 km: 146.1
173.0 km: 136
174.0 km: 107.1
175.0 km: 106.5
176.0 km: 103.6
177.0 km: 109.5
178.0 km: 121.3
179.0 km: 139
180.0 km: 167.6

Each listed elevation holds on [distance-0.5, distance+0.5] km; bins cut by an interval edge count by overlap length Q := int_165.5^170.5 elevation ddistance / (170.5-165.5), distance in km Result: 185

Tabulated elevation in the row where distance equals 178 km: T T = 121.3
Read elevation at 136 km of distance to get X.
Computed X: 180.3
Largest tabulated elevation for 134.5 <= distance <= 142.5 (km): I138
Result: 180.3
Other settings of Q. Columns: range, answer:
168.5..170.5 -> 179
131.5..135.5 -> 177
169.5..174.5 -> 144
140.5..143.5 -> 137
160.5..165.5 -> 178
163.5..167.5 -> 189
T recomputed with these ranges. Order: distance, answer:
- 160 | 145.2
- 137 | 160.3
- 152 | 60.2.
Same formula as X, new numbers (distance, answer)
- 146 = 82.45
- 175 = 106.5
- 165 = 199.8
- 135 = 167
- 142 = 143.8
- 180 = 167.6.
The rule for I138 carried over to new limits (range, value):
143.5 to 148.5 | 98.63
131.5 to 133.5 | 190.9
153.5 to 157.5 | 117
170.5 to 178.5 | 158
